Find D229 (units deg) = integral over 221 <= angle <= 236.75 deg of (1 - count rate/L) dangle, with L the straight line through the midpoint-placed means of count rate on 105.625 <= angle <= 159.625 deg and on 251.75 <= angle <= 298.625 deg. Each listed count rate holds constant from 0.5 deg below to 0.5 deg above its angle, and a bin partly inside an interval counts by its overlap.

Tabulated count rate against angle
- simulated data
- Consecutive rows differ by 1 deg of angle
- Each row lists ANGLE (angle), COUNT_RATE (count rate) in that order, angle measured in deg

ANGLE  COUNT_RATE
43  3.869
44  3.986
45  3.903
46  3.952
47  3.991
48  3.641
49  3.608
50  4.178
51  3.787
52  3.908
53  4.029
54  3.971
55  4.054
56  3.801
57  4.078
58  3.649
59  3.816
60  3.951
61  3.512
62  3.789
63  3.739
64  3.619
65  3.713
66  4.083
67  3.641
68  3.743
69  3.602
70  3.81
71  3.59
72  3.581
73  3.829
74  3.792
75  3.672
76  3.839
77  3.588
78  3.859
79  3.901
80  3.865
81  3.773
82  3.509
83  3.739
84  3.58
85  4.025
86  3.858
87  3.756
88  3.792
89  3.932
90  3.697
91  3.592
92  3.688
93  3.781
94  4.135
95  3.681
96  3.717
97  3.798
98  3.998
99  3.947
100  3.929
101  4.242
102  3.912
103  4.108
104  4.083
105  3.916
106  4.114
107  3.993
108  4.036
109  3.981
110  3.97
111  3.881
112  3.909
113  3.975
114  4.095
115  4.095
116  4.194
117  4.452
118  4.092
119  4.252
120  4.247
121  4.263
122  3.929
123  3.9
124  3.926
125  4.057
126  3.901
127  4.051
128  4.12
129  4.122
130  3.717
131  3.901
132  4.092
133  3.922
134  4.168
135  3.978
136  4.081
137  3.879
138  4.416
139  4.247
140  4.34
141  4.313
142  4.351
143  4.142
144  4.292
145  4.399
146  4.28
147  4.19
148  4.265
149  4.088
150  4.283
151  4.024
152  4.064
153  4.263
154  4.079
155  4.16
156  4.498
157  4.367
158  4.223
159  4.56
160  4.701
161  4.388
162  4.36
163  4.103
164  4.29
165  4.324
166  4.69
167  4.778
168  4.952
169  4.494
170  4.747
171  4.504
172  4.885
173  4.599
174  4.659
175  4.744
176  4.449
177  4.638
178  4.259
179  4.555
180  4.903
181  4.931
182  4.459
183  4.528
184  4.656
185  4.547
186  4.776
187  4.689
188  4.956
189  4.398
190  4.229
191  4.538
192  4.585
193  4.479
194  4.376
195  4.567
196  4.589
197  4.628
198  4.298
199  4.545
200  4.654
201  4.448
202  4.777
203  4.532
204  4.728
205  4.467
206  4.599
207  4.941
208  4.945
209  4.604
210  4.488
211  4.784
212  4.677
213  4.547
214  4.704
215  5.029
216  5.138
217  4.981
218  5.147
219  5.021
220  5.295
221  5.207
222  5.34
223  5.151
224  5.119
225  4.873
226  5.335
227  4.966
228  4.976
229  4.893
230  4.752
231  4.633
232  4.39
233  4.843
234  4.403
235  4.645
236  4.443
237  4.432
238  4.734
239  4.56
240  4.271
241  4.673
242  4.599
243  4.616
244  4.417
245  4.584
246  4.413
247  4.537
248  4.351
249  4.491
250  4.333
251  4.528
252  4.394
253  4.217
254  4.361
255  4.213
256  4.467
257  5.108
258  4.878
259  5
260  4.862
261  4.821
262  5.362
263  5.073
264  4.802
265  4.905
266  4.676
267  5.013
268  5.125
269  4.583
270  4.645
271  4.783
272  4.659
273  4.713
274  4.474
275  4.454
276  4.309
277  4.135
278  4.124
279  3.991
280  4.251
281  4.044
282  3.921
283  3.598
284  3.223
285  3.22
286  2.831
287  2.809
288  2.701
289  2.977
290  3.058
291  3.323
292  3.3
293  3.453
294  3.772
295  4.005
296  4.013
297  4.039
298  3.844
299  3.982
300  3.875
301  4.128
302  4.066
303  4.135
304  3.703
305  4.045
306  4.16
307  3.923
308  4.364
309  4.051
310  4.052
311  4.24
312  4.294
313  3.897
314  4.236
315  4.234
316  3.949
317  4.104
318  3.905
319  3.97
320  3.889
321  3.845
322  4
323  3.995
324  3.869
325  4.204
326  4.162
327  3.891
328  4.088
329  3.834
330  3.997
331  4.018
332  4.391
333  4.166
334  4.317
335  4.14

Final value -2.6 deg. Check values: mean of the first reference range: 4.13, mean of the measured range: 4.86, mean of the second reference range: 4.18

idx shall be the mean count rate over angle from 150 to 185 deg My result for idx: 4.49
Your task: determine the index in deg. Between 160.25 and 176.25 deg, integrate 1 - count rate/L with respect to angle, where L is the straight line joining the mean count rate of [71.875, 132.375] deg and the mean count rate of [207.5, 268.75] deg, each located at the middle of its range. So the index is -0.9 deg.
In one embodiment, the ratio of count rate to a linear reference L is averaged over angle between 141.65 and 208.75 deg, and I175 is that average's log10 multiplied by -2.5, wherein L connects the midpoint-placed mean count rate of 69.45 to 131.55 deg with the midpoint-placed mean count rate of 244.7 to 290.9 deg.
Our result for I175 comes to -0.10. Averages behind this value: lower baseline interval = 3.91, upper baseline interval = 4.3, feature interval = 4.5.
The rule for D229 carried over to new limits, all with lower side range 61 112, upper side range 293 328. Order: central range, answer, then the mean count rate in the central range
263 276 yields -2.45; 4.73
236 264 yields -4.51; 4.6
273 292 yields 1.61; 3.66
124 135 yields -0.39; 4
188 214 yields -4.39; 4.59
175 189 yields -2.61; 4.64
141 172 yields -3.86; 4.37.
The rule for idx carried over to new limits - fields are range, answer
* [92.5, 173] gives 4.17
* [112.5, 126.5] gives 4.1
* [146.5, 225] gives 4.61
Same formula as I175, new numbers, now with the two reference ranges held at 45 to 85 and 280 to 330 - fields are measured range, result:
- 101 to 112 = -0.058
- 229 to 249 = -0.190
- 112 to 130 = -0.077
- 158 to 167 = -0.166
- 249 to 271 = -0.231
